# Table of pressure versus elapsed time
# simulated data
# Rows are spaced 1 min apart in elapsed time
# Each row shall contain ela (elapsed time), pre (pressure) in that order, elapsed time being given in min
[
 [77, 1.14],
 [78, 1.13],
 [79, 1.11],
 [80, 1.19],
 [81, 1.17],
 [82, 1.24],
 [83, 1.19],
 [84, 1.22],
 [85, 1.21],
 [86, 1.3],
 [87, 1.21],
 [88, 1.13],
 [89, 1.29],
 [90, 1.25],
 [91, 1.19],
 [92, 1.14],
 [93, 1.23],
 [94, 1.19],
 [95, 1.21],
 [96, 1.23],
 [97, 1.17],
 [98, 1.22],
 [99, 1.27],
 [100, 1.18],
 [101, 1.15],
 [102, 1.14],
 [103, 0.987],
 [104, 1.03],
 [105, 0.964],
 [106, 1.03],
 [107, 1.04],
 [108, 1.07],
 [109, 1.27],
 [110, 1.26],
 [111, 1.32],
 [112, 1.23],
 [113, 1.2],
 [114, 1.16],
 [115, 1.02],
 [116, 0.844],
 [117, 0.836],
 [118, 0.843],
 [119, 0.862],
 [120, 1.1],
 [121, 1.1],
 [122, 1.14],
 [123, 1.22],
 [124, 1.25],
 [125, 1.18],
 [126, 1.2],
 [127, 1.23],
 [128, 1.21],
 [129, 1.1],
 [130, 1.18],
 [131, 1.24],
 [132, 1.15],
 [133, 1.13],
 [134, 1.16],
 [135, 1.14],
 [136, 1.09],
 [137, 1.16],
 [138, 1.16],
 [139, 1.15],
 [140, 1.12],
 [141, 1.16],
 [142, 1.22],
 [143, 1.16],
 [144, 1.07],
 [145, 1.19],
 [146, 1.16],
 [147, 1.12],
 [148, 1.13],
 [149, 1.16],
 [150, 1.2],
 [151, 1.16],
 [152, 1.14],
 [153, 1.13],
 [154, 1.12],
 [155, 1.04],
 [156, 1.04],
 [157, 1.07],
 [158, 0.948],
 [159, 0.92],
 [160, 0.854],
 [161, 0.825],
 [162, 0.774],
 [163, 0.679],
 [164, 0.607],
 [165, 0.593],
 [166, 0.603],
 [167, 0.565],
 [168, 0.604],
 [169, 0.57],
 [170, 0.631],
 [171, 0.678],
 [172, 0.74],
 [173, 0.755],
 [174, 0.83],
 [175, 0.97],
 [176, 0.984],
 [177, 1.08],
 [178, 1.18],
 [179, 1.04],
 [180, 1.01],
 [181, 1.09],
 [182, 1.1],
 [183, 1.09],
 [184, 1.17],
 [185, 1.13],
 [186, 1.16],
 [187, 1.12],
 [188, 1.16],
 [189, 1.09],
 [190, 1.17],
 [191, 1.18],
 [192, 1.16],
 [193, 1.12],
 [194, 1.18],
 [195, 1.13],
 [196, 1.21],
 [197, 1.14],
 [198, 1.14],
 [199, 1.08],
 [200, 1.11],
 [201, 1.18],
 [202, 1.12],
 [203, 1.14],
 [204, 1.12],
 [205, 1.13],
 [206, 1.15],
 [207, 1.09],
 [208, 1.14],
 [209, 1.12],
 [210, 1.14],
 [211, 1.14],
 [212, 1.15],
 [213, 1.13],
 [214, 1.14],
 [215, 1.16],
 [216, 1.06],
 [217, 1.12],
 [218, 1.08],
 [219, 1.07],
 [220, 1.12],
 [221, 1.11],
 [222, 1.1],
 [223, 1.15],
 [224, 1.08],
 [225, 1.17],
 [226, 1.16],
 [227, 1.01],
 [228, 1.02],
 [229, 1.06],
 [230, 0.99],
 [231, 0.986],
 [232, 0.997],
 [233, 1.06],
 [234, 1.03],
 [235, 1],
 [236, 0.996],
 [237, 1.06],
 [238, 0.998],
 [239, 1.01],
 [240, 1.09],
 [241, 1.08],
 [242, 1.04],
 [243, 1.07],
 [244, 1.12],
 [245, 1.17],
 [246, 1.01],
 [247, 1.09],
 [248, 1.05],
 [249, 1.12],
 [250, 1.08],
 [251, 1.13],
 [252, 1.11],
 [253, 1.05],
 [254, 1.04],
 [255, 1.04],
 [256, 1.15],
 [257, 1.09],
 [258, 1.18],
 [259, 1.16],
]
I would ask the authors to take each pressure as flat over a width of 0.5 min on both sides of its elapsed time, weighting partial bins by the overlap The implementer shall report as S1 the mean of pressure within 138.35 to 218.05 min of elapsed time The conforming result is 1.04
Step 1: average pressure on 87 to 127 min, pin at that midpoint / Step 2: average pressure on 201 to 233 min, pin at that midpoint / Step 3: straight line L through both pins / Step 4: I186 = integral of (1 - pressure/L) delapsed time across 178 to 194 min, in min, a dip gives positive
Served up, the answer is -0.17 min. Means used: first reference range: 1.13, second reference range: 1.1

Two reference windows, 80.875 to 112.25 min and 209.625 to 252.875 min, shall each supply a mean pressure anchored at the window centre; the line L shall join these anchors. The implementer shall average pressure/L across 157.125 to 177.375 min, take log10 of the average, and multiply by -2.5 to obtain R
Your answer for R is 0.42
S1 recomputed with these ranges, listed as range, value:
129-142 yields 1.15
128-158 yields 1.14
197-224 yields 1.12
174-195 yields 1.1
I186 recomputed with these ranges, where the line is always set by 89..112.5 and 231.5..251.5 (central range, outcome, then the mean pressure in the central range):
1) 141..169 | 4.09 min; 0.962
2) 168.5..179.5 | 2.48 min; 0.86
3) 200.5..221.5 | -0.80 min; 1.12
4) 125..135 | -0.28 min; 1.18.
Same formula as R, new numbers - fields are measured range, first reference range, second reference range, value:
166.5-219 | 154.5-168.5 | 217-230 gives -0.11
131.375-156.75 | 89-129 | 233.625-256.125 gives -0.02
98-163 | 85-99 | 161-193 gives -0.02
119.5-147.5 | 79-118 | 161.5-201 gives -0.08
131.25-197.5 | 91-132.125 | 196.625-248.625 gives 0.09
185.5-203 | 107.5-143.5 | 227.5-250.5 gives -0.06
